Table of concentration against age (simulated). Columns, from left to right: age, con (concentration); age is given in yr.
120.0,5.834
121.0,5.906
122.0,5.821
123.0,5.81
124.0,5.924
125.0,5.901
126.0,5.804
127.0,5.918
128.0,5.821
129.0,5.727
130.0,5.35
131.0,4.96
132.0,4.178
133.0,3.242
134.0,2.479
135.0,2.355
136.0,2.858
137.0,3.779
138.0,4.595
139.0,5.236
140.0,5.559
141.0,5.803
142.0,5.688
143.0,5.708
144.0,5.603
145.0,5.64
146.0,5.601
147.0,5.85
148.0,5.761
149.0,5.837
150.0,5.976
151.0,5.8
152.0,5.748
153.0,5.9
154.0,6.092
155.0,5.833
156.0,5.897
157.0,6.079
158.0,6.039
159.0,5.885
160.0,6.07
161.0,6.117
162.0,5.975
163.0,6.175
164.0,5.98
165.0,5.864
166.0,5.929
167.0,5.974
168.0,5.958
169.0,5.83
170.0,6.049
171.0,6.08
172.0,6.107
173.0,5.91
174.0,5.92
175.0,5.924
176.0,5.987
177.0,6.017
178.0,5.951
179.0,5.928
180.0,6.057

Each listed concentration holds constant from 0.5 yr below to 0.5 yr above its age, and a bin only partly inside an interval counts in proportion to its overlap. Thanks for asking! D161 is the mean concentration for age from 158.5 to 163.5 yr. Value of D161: 6.04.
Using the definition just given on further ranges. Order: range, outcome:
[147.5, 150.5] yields 5.86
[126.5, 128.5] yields 5.87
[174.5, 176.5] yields 5.96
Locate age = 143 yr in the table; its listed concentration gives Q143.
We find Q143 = 5.708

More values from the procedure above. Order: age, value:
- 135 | 2.355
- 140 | 5.559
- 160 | 6.07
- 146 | 5.601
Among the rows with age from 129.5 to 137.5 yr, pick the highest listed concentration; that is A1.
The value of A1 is 5.35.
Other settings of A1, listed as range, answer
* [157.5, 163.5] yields 6.175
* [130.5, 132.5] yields 4.96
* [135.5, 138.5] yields 4.595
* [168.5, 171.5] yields 6.08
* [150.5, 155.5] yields 6.092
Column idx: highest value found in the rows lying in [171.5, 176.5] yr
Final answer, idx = 6.107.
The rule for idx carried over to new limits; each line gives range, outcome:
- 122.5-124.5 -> 5.924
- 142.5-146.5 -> 5.708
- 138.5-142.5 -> 5.803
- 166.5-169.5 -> 5.974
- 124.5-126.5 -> 5.901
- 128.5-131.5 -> 5.727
